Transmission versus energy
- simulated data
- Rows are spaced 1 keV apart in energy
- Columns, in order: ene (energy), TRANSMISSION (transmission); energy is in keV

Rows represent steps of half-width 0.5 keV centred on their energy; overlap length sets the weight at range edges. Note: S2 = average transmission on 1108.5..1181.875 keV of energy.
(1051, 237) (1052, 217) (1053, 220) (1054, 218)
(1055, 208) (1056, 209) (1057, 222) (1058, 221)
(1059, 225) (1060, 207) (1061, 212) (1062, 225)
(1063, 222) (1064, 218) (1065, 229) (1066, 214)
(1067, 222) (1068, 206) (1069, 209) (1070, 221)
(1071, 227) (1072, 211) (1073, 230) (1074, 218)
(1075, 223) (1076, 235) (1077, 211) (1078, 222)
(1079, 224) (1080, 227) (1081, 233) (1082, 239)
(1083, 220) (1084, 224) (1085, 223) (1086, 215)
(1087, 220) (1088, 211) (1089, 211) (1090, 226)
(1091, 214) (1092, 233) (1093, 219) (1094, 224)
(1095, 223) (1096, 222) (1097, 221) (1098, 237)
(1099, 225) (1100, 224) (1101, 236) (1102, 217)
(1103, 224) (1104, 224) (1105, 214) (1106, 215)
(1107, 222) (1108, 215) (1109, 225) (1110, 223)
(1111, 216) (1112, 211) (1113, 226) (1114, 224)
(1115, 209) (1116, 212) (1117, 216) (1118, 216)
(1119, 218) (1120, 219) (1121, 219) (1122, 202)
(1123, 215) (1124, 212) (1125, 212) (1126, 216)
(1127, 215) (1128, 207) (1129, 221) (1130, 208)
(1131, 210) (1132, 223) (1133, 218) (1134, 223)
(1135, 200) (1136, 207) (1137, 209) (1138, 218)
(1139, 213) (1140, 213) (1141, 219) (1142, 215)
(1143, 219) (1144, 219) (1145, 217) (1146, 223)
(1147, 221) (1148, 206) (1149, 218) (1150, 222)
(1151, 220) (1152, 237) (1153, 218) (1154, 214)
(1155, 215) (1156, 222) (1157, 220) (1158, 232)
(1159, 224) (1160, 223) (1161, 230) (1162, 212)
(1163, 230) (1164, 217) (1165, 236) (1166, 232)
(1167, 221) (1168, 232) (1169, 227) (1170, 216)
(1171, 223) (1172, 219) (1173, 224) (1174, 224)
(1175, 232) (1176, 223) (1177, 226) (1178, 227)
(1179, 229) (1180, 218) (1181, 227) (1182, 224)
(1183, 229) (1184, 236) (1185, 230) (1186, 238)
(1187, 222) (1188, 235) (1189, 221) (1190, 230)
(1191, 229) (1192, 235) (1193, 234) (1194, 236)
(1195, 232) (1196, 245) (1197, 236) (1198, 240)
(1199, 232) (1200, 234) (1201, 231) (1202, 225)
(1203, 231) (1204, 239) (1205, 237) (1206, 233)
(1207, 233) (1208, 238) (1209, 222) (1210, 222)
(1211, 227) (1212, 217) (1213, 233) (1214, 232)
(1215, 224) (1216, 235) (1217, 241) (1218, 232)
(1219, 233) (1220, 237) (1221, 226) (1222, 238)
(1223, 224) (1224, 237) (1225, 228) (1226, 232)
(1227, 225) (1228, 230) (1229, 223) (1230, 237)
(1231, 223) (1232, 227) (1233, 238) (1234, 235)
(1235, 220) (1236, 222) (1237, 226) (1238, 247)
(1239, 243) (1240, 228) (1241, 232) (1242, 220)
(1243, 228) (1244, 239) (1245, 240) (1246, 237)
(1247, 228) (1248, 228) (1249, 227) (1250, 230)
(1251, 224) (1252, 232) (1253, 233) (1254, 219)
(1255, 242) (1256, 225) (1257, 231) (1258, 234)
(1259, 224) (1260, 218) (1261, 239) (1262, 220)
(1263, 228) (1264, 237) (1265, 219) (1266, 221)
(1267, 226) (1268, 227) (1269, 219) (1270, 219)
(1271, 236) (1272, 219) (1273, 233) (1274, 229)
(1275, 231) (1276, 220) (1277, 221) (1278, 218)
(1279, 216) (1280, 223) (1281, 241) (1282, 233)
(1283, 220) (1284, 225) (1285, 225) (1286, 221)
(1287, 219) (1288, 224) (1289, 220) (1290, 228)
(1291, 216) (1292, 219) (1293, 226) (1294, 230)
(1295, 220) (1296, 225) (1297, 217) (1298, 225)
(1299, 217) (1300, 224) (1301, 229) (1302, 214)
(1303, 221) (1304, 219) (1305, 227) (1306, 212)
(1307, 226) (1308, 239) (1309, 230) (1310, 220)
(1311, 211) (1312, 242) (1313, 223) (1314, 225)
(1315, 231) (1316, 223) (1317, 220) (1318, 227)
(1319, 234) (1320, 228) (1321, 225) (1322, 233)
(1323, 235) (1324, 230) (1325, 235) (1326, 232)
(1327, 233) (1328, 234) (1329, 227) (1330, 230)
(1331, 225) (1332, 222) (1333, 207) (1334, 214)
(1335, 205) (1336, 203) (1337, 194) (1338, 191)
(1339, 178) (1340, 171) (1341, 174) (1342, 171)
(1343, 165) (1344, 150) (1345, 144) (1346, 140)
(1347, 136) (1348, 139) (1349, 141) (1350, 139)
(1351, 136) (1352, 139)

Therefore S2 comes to 219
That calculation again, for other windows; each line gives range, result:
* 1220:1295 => 228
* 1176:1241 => 231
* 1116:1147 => 215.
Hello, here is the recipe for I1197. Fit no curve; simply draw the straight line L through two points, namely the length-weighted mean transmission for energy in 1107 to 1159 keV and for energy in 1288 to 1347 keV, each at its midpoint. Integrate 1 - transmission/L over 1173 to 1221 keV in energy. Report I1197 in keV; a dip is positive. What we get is -3.3 keV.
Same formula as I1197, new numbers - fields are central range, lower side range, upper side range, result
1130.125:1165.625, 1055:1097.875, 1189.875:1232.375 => 1.2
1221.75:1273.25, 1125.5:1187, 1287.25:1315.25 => -1.5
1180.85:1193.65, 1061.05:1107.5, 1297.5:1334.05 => -0.4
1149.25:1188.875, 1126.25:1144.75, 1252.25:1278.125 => -1.4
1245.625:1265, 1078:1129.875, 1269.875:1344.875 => -0.9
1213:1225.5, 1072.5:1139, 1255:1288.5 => -0.5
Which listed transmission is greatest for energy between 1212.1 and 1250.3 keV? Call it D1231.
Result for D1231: 247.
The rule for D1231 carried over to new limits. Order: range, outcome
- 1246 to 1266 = 242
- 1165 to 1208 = 245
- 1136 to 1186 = 238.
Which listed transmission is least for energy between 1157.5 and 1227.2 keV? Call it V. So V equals 212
